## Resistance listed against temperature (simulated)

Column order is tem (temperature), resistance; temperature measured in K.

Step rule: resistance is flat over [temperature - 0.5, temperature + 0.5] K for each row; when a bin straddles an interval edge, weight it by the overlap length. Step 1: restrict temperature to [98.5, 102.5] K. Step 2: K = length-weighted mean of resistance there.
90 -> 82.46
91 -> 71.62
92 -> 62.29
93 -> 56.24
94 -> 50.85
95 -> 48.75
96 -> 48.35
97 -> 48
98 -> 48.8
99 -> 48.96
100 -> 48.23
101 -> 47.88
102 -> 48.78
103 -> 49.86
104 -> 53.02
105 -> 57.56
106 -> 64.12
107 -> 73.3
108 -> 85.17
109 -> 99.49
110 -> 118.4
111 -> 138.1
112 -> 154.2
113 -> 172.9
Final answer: 48.5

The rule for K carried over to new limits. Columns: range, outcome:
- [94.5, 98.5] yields 48.5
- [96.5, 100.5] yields 48.5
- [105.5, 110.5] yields 88.1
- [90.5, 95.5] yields 58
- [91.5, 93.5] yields 59.3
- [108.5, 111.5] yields 119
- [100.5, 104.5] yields 49.9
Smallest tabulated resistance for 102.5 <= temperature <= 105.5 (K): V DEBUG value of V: 49.86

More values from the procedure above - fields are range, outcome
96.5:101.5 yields 47.88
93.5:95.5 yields 48.75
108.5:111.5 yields 99.49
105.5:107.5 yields 64.12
